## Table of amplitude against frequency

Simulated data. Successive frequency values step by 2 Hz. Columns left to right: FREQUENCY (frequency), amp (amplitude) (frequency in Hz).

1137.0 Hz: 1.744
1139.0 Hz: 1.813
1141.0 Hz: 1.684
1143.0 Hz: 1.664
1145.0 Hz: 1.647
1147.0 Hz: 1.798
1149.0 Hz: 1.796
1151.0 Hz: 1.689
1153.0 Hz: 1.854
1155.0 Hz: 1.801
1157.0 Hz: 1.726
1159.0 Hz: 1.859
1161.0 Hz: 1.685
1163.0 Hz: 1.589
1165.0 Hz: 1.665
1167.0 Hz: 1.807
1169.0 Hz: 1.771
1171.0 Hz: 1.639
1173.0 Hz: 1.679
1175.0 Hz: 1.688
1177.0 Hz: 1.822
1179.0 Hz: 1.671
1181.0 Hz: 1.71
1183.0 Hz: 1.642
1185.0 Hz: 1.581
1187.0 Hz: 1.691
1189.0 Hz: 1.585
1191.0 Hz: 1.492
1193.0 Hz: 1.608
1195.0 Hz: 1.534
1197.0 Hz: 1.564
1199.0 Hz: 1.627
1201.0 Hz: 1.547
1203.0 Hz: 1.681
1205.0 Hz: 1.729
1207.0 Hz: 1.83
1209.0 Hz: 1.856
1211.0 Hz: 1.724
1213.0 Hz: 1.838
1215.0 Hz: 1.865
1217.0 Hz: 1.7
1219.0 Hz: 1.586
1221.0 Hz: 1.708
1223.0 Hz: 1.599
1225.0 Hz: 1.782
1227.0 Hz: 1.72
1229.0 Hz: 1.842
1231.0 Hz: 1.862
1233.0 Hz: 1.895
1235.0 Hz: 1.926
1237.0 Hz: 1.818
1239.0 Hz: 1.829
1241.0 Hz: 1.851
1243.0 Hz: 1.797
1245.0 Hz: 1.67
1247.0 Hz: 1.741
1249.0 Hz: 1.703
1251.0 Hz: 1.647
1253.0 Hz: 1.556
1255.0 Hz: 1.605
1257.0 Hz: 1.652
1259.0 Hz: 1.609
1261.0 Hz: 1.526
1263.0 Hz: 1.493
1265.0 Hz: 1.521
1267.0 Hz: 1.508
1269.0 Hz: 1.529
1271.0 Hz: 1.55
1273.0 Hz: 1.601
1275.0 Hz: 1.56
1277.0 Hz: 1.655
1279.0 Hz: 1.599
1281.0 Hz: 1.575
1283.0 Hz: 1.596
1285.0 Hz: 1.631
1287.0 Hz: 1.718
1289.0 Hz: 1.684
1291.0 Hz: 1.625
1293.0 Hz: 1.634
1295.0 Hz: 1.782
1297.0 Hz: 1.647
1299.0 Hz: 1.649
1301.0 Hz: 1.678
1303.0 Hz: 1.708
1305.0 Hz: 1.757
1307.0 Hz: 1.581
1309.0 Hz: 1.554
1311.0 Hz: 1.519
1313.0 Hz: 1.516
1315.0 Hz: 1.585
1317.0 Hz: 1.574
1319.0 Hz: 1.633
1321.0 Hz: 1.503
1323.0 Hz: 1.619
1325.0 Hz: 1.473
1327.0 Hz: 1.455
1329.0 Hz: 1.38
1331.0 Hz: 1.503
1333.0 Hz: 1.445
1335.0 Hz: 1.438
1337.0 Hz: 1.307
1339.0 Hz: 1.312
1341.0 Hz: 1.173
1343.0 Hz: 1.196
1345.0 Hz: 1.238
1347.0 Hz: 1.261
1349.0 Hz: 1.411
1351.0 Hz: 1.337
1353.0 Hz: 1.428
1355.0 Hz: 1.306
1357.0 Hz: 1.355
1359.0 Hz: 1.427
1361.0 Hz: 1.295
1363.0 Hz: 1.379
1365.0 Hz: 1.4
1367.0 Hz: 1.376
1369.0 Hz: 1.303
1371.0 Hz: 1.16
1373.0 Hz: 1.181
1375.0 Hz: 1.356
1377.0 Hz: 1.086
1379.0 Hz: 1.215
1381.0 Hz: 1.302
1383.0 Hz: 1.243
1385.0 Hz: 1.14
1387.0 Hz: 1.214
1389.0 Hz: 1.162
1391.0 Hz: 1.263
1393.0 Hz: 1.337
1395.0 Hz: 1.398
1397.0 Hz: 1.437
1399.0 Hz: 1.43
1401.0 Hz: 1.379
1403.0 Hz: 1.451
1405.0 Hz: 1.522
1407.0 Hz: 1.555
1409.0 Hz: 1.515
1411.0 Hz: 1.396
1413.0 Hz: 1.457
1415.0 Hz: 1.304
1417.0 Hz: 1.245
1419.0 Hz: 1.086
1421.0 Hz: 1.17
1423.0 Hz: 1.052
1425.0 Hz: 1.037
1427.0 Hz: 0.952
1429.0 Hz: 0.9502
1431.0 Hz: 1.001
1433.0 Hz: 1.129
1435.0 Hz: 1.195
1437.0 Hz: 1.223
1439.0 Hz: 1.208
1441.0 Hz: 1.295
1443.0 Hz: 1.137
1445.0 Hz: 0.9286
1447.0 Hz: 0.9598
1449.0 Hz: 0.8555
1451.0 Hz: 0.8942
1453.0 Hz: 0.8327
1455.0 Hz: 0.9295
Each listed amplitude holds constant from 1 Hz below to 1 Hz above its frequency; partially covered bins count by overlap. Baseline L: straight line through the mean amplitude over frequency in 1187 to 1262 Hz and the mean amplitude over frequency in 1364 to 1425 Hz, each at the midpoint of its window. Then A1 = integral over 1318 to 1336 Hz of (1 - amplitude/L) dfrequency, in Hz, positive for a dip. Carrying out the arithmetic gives -0.4 Hz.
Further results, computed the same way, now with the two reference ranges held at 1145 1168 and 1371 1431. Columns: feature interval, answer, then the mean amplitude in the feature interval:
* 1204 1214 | -0.9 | 1.8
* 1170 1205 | 1.0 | 1.64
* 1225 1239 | -2.1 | 1.84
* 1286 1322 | -4.3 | 1.63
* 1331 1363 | 0.8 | 1.34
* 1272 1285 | -0.8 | 1.6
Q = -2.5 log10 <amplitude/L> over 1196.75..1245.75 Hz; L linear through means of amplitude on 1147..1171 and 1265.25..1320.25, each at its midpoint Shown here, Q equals -0.05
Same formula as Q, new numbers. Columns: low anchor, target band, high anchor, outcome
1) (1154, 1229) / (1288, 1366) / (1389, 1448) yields -0.04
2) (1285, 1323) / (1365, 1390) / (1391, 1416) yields 0.20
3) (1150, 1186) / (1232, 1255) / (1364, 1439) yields -0.12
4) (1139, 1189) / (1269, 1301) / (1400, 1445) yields -0.10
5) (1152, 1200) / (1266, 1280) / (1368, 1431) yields -0.05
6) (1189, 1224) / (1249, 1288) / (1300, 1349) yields -0.01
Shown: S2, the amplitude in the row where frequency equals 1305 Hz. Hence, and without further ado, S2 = 1.757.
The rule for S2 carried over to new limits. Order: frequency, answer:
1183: 1.642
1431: 1.001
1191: 1.492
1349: 1.411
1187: 1.691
